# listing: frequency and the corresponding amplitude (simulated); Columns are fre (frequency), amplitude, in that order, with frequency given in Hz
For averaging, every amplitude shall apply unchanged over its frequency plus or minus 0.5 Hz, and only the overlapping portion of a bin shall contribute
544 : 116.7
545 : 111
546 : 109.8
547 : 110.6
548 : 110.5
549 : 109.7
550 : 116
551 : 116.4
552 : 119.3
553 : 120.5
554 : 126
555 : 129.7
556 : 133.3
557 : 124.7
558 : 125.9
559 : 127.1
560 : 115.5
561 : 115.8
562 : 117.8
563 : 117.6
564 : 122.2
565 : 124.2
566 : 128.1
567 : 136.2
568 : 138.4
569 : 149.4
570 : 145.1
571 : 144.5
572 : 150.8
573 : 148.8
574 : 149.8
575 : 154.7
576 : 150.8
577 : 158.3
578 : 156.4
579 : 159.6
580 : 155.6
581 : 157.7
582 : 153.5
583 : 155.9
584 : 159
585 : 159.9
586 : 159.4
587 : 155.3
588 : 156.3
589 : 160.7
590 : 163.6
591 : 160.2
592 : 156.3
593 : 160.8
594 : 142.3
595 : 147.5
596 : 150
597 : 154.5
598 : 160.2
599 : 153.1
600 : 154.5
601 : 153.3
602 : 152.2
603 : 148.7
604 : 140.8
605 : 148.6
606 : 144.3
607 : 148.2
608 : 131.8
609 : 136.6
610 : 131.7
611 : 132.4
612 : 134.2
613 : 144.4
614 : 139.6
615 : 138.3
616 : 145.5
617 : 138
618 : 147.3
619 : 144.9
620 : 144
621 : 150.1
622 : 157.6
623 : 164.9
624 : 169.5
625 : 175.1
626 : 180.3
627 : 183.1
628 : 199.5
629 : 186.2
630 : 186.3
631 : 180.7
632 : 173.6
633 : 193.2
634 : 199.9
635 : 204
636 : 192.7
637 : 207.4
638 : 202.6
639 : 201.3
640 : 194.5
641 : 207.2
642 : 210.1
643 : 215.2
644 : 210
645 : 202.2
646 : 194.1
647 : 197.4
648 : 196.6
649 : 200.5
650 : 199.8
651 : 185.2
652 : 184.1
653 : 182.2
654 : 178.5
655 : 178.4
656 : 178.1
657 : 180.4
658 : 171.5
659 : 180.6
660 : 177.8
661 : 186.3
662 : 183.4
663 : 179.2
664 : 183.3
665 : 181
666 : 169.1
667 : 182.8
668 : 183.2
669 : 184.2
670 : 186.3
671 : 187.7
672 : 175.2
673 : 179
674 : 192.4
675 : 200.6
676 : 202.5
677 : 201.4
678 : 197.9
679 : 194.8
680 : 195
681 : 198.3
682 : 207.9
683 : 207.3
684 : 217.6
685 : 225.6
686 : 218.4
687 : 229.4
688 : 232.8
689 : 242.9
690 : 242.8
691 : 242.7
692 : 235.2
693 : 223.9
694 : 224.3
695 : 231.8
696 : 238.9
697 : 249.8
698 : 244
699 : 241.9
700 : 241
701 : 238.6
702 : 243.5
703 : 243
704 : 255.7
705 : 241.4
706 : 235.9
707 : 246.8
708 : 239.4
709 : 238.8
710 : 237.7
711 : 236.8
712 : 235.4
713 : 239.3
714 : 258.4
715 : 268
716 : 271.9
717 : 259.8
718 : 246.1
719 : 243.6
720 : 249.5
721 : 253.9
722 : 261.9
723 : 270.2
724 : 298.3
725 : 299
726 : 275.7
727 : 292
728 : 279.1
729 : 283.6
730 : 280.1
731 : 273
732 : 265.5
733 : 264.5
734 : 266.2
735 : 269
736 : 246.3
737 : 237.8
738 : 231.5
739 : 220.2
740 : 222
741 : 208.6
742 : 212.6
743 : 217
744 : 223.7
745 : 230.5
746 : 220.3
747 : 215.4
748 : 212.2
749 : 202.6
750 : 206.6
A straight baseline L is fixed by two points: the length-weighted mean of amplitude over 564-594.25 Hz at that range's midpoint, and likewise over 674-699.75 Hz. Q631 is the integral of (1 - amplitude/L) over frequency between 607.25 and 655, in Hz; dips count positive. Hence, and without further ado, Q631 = 2.6 Hz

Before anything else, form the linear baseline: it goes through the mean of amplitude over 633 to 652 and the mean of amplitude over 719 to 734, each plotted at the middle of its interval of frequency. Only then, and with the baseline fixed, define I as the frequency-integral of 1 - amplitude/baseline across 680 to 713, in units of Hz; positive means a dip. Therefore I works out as 1.9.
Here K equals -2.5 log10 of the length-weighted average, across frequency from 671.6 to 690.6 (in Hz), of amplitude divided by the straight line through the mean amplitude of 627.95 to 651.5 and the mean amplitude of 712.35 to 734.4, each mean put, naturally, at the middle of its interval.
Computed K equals 0.12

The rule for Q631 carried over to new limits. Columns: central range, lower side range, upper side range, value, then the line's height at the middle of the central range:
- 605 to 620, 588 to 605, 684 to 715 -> 2.39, 167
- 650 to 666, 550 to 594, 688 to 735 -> 2.25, 211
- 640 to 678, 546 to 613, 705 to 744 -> 2.43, 203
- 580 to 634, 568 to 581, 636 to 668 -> 3.68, 168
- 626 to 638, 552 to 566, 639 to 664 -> -1.02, 176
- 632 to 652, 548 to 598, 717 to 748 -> -1.13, 189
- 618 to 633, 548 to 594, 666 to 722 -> 0.64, 179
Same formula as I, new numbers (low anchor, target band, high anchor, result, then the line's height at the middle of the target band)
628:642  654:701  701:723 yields 4.3 Hz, 225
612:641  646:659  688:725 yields 0.7 Hz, 197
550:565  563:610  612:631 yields -3.4 Hz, 140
